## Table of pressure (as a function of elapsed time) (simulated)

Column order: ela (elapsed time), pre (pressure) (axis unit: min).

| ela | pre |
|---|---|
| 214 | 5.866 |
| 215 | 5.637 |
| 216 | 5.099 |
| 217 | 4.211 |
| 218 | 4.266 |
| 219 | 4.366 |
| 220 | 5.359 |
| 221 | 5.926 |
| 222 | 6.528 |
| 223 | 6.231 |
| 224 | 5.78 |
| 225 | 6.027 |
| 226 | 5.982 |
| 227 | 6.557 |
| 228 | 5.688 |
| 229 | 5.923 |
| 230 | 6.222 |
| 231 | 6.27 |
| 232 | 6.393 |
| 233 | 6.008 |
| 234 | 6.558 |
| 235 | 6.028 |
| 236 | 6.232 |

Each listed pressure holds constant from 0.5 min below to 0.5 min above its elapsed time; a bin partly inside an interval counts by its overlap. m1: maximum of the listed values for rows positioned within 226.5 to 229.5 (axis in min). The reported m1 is 6.557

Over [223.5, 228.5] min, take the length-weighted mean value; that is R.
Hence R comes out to 6.01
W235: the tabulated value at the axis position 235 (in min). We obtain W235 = 6.028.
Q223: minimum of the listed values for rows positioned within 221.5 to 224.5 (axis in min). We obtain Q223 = 5.78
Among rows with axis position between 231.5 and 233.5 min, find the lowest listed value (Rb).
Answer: 6.008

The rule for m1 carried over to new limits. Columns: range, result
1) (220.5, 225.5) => 6.528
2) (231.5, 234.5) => 6.558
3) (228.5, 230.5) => 6.222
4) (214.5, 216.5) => 5.637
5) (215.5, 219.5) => 5.099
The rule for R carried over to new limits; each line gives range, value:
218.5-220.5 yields 4.86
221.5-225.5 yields 6.14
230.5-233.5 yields 6.22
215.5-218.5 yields 4.53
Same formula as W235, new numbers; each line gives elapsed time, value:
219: 4.366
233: 6.008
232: 6.393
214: 5.866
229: 5.923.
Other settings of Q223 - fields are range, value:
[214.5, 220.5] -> 4.211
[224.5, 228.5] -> 5.688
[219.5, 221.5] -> 5.359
